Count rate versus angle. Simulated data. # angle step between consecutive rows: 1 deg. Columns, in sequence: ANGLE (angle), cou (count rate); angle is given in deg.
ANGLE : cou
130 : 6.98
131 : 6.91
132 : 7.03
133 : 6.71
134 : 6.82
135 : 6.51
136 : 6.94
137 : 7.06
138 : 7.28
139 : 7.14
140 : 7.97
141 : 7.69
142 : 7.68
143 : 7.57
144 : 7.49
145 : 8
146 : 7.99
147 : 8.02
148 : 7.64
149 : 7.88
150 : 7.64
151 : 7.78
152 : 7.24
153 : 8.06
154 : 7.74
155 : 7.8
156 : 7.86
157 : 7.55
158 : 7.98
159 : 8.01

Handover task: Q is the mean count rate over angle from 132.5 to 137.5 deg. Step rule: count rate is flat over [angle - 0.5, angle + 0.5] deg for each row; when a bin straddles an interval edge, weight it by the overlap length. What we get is 6.81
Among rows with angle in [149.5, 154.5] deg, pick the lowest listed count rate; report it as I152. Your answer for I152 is 7.24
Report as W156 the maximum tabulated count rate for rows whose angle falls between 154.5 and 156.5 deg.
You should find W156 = 7.86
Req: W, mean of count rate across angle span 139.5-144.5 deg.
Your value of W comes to 7.68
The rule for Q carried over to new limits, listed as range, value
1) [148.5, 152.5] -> 7.63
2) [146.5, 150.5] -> 7.79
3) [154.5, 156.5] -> 7.83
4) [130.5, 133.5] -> 6.88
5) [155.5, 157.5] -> 7.71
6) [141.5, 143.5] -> 7.62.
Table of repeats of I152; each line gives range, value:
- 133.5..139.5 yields 6.51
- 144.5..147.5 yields 7.99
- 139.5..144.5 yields 7.49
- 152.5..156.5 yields 7.74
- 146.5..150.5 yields 7.64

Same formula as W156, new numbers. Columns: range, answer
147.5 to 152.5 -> 7.88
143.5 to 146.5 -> 8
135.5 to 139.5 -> 7.28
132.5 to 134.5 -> 6.82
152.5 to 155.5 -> 8.06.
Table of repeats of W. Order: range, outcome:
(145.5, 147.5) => 8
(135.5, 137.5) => 7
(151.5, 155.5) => 7.71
